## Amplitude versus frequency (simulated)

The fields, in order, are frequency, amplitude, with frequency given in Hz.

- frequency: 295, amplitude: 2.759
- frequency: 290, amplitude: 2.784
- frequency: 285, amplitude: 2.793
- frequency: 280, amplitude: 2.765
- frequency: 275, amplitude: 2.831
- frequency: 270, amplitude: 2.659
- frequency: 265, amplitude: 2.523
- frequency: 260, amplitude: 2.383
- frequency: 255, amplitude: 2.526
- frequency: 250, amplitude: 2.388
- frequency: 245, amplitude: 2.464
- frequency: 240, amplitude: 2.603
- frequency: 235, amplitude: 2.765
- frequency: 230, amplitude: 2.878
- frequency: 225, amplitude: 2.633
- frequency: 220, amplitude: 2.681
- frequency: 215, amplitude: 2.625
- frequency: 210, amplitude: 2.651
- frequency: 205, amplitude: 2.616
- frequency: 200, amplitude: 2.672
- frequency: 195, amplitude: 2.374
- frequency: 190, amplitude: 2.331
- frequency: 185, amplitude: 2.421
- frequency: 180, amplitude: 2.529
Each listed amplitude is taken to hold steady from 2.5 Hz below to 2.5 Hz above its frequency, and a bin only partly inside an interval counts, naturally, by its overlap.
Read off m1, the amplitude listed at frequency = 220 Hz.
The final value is 2.681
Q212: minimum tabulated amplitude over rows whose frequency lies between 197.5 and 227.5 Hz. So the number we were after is 2.616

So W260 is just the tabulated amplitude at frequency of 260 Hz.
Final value 2.383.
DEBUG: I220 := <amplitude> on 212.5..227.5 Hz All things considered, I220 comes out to 2.65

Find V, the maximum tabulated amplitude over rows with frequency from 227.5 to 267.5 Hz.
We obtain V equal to 2.878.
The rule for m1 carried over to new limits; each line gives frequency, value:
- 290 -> 2.784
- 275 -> 2.831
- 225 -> 2.633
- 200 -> 2.672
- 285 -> 2.793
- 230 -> 2.878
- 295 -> 2.759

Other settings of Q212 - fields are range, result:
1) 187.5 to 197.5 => 2.331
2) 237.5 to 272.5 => 2.383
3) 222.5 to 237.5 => 2.633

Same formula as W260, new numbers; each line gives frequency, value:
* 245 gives 2.464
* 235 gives 2.765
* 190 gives 2.331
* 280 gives 2.765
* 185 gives 2.421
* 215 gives 2.625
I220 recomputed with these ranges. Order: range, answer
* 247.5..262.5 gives 2.43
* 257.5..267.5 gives 2.45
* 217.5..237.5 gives 2.74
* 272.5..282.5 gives 2.8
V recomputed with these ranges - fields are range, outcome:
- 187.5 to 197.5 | 2.374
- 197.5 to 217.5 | 2.672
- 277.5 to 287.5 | 2.793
